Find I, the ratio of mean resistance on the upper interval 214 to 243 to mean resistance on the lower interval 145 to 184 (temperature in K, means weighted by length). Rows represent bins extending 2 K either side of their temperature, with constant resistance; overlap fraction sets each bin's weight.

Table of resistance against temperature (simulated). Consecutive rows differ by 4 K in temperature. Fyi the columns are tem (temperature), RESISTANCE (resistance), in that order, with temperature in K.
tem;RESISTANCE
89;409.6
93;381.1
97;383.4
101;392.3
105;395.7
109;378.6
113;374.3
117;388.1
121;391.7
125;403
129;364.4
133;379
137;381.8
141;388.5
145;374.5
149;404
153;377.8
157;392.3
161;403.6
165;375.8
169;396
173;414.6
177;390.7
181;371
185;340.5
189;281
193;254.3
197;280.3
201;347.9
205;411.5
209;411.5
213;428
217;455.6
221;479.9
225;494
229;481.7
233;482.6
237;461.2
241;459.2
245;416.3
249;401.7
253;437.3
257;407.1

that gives 1.21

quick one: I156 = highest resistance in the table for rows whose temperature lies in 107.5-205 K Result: 414.6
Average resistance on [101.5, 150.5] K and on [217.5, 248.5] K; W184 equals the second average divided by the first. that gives 1.20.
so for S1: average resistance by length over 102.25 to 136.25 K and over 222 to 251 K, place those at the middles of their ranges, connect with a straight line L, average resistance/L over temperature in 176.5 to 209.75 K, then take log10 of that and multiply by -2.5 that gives 0.26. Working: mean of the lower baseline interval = 384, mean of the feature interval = 338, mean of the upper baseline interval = 457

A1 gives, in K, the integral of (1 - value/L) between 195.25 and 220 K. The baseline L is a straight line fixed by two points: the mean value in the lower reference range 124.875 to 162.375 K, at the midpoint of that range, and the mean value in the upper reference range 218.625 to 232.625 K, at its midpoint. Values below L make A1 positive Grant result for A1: 3.7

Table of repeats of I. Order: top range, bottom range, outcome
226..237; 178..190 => 1.41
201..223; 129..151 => 1.12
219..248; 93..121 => 1.21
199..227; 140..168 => 1.11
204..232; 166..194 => 1.28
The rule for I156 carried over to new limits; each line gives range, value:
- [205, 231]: 494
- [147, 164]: 404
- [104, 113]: 395.7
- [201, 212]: 411.5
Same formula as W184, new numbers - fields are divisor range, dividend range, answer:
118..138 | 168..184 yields 1.01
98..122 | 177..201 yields 0.82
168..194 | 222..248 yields 1.32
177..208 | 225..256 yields 1.35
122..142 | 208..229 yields 1.20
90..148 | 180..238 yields 1.03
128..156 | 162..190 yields 0.97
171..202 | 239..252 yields 1.27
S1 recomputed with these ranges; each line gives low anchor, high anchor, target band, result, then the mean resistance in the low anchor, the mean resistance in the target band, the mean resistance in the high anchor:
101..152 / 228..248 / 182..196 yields 0.39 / 385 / 297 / 456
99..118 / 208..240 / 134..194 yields 0.14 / 386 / 372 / 463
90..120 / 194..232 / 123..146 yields 0.04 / 386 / 382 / 418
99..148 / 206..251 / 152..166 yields 0.05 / 385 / 389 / 451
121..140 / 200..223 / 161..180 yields 0.03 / 383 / 394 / 426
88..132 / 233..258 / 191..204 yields 0.35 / 387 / 303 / 436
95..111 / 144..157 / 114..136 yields 0.01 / 388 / 385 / 387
